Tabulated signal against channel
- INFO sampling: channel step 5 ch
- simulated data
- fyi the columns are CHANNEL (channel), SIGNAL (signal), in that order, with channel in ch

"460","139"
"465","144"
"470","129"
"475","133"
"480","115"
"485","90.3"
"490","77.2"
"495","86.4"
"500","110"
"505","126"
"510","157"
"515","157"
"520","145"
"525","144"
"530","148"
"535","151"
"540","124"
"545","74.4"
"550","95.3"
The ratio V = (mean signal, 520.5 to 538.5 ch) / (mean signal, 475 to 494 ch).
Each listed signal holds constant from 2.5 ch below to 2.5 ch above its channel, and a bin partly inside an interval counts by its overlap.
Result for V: 1.5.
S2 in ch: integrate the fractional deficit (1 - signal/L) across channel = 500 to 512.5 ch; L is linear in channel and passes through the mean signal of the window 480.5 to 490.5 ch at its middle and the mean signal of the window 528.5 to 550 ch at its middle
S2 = -4.0 ch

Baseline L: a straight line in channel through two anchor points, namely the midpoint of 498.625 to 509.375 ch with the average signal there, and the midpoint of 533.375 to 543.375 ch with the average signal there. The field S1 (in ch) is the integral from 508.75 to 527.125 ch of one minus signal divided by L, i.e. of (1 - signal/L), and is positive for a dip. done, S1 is -3.3 ch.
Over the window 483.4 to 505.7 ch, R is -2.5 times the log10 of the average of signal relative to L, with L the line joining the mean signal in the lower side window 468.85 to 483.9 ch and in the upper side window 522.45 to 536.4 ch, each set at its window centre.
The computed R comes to 0.338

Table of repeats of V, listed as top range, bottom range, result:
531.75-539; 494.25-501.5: 1.46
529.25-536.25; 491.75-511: 1.30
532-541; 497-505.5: 1.23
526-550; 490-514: 1.04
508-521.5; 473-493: 1.49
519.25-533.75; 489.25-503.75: 1.52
